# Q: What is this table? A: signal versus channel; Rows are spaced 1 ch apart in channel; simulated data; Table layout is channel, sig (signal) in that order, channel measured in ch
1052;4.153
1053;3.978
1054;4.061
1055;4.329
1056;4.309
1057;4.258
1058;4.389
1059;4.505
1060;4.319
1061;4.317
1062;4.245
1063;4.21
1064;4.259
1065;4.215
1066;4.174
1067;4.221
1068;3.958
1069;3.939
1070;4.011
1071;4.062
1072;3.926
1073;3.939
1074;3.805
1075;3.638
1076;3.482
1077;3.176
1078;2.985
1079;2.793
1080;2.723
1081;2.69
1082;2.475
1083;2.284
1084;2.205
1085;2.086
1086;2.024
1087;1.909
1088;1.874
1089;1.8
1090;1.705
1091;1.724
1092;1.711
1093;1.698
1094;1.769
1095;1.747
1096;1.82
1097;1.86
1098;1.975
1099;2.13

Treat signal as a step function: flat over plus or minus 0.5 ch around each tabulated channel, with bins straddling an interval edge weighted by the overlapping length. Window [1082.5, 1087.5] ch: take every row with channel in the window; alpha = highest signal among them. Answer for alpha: 2.284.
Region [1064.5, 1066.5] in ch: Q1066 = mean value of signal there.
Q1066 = 4.19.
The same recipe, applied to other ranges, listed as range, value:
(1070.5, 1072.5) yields 3.99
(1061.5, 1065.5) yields 4.23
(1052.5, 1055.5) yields 4.12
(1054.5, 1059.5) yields 4.36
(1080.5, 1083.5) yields 2.48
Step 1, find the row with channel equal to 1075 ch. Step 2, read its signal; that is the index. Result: 3.638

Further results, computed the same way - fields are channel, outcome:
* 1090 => 1.705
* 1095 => 1.747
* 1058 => 4.389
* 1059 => 4.505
